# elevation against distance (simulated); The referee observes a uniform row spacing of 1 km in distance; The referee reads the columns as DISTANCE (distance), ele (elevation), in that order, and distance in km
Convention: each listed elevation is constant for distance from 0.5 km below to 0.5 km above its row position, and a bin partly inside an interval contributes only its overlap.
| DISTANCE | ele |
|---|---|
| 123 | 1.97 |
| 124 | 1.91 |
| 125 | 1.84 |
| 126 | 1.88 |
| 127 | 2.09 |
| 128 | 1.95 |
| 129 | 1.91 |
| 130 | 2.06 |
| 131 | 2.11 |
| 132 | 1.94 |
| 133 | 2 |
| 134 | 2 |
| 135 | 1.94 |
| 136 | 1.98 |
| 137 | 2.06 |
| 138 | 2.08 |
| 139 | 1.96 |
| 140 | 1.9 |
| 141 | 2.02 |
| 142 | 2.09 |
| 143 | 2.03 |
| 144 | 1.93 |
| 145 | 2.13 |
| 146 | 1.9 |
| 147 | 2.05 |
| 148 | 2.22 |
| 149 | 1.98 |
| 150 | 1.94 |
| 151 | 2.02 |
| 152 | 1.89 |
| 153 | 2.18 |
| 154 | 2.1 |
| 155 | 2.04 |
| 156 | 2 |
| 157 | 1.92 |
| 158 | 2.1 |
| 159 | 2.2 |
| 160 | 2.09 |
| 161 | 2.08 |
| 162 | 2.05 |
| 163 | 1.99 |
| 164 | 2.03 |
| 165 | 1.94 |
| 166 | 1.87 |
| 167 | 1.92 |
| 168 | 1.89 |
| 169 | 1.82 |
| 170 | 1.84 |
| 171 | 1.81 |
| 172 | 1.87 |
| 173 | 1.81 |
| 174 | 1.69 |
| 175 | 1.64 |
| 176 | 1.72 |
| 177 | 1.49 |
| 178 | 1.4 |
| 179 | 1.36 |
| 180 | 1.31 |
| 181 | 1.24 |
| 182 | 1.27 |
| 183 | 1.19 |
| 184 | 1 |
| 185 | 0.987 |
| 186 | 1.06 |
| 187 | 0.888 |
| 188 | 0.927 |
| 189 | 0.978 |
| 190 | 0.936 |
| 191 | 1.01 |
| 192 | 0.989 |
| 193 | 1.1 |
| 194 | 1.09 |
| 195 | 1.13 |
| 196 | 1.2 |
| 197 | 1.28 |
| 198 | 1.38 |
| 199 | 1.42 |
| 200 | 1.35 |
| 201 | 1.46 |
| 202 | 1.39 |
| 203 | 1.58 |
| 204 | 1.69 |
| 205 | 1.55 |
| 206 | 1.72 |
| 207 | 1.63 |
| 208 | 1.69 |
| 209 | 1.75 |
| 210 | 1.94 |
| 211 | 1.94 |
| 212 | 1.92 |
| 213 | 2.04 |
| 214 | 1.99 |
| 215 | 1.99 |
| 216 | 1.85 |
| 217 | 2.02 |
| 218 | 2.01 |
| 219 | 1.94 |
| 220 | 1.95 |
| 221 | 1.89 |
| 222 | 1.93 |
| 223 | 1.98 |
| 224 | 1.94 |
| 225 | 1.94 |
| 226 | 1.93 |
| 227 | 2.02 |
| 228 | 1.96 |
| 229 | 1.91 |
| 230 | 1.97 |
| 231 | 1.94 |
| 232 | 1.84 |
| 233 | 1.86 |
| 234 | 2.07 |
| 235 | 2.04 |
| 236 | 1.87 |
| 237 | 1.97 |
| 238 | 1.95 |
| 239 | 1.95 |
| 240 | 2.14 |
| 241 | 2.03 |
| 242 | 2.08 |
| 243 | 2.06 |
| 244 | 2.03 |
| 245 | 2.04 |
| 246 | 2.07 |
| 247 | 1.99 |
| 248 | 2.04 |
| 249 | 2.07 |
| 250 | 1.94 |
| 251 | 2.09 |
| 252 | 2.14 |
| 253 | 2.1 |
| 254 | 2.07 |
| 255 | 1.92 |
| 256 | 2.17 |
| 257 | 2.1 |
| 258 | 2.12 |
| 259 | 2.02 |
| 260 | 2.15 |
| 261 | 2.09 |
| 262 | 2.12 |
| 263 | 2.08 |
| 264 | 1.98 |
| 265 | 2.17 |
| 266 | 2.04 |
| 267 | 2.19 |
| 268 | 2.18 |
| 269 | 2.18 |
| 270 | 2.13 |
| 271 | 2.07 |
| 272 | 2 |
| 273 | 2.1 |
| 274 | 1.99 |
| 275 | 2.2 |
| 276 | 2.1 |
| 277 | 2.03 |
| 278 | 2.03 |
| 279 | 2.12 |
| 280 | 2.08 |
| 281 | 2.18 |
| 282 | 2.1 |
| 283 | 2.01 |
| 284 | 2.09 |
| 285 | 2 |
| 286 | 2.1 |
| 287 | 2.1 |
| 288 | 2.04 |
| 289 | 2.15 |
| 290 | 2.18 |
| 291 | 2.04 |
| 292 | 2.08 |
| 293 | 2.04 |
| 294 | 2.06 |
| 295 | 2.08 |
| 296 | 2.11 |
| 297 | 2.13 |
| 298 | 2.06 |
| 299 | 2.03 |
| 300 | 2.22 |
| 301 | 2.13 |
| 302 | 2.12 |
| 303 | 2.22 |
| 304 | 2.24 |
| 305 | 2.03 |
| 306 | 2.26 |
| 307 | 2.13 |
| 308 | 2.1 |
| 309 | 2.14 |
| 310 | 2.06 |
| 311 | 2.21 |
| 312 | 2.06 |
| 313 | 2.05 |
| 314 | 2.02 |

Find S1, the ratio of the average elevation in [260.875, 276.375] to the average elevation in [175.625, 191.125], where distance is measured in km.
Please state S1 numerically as 1.79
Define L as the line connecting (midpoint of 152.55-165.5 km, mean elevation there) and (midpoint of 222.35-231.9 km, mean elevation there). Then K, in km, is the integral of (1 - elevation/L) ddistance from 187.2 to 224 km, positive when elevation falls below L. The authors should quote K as 7.6 km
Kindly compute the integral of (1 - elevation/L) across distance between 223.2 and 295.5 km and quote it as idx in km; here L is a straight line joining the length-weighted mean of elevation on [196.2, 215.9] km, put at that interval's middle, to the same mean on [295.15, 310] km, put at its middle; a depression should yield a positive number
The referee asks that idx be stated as -4.89 km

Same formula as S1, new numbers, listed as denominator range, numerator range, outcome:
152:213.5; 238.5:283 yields 1.31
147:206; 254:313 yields 1.32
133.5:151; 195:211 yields 0.76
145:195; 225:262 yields 1.23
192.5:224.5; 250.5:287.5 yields 1.24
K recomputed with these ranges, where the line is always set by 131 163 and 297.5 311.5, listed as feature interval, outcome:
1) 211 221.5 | 0.6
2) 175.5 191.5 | 6.9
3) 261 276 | 0.1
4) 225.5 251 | 1.2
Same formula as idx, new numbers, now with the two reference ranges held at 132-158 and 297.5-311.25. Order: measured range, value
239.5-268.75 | 0.3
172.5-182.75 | 2.8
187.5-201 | 5.9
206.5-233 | 2.0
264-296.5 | 0.4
